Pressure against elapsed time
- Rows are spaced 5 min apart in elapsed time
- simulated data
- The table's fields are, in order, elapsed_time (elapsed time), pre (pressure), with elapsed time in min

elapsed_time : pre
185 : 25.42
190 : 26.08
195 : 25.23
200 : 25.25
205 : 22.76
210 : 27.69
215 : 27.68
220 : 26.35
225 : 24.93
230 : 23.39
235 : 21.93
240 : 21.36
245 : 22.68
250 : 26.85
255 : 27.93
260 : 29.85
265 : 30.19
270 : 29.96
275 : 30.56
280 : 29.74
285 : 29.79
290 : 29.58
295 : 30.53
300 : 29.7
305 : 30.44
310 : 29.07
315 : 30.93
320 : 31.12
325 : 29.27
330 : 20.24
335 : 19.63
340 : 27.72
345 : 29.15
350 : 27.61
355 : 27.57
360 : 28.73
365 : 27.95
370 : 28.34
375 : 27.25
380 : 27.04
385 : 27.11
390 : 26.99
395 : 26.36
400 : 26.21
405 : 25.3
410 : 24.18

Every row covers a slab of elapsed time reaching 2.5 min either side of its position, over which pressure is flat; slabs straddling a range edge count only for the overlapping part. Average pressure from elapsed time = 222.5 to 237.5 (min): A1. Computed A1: 23.4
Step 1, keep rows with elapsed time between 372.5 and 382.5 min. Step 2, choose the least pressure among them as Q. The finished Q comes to 27.04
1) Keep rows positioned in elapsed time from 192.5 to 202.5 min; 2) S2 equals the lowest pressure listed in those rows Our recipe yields 25.23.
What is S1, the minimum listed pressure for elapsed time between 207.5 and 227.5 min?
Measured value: 24.93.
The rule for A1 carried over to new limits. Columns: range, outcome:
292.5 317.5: 30.1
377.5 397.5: 26.9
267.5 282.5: 30.1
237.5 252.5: 23.6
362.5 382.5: 27.6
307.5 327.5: 30.1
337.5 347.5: 28.4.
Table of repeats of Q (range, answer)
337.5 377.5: 27.25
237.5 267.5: 21.36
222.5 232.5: 23.39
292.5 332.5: 20.24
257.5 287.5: 29.74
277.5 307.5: 29.58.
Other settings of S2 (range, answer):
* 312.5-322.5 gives 30.93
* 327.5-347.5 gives 19.63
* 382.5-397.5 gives 26.36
